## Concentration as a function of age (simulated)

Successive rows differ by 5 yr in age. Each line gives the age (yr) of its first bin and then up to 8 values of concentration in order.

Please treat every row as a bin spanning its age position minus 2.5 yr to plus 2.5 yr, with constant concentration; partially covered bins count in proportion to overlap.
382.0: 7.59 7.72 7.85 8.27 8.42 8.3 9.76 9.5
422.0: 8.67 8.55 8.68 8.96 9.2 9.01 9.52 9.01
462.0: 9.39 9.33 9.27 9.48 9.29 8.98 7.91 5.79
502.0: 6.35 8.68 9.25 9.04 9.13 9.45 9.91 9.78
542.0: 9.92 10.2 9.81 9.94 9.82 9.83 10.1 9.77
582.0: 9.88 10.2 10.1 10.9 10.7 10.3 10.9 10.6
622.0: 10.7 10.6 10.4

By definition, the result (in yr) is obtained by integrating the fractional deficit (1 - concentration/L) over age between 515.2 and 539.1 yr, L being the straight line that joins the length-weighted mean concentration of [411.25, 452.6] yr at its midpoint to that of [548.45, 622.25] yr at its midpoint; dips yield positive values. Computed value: 0.8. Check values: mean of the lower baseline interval 9.05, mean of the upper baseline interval 10.2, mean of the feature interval 9.47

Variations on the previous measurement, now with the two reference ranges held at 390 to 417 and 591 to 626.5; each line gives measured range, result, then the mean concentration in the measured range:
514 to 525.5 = 0.7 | 9.12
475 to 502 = 3.9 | 8.09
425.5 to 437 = 0.3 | 8.7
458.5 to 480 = -0.2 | 9.35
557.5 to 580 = 0.8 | 9.89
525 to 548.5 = 0.2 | 9.85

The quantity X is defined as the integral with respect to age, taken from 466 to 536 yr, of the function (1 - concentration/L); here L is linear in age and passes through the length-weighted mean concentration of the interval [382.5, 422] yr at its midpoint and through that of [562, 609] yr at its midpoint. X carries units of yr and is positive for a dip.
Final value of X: 5.1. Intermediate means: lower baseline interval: 8.51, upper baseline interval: 10.2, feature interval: 8.71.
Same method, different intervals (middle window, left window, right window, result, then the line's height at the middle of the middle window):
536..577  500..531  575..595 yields -1.9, 9.5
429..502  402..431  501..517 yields -1.0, 8.64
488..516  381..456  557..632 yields 5.1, 9.46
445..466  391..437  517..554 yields -0.5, 9.05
